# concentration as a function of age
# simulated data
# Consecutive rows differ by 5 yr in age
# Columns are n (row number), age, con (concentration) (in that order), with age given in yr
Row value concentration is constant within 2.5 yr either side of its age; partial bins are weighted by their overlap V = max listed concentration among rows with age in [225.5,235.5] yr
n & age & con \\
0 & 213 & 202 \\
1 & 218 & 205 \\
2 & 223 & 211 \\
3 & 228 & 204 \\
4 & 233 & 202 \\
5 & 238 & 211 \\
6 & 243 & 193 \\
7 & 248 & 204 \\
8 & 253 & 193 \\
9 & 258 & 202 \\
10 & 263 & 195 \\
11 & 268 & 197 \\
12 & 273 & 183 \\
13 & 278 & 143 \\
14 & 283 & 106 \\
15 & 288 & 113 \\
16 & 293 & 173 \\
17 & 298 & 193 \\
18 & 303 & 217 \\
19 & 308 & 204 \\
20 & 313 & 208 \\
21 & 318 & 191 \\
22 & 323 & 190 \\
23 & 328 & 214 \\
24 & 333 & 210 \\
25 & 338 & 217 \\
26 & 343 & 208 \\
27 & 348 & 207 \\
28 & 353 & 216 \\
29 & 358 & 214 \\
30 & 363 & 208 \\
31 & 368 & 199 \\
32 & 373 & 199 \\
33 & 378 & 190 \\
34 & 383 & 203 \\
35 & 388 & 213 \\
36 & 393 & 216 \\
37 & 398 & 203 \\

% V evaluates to 204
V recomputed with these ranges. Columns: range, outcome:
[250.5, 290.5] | 202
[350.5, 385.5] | 216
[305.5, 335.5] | 214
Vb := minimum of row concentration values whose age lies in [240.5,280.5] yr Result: 143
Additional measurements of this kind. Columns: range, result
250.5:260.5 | 193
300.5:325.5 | 190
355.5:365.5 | 208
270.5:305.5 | 106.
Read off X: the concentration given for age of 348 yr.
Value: 207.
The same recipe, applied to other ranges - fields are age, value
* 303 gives 217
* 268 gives 197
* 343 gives 208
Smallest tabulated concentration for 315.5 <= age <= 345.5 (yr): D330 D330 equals 190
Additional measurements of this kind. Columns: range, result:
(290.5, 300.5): 173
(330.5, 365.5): 207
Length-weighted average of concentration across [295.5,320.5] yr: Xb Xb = 203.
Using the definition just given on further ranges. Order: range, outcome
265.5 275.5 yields 190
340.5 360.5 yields 211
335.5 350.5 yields 211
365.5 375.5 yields 199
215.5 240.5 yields 207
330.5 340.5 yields 214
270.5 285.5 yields 144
